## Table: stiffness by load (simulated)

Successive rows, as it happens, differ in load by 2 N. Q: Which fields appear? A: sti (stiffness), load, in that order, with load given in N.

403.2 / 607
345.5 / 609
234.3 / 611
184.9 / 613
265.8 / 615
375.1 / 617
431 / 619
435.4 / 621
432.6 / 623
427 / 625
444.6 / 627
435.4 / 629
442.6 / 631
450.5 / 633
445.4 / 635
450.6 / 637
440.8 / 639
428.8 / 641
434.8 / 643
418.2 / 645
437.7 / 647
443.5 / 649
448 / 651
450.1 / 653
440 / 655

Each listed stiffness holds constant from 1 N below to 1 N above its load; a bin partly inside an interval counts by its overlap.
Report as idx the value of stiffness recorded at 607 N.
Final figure 403.2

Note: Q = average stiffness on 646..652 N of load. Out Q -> 443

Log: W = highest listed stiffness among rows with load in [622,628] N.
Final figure 444.6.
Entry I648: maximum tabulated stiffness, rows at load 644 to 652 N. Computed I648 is 448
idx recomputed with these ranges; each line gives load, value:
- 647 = 437.7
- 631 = 442.6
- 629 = 435.4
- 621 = 435.4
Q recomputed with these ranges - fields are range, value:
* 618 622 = 433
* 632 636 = 448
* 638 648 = 432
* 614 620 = 357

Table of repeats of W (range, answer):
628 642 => 450.6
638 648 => 440.8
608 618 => 375.1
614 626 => 435.4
